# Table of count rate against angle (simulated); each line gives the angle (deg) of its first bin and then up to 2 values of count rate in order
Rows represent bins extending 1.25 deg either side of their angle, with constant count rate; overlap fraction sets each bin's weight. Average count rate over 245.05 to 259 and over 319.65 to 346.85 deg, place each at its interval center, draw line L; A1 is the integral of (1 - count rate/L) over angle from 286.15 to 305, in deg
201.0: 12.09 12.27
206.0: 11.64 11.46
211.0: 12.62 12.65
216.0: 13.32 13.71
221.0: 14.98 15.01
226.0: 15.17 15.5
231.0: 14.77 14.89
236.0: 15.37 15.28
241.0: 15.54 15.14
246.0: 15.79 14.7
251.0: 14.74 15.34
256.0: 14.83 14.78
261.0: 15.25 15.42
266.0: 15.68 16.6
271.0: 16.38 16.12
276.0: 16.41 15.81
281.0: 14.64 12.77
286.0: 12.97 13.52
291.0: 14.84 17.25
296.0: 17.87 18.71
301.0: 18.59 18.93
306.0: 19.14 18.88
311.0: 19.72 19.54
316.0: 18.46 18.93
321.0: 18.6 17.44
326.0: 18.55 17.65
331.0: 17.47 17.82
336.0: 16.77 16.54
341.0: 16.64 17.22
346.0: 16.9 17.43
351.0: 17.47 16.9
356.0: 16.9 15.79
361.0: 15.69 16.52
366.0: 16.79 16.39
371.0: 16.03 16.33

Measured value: -0.6 deg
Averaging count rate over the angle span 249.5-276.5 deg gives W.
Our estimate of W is 15.6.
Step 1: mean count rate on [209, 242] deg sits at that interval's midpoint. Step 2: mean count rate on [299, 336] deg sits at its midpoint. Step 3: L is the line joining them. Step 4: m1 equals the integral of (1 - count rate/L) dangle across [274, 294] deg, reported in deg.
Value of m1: 2.7 deg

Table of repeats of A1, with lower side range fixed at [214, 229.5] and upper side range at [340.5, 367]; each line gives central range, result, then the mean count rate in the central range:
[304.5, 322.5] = -3.3 deg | 19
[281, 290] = 1.3 deg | 13.4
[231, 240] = -0.2 deg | 15.1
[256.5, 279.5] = -0.8 deg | 15.8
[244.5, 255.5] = -0.1 deg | 15.1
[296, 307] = -2.0 deg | 18.7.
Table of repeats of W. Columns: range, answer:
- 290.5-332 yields 18.3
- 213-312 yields 15.7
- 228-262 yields 15.1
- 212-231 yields 14.3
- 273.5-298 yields 15.3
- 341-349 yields 17.1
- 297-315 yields 19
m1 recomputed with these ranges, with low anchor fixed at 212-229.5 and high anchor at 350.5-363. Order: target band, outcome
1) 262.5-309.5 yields -3.0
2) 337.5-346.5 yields -0.3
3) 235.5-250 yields -0.6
